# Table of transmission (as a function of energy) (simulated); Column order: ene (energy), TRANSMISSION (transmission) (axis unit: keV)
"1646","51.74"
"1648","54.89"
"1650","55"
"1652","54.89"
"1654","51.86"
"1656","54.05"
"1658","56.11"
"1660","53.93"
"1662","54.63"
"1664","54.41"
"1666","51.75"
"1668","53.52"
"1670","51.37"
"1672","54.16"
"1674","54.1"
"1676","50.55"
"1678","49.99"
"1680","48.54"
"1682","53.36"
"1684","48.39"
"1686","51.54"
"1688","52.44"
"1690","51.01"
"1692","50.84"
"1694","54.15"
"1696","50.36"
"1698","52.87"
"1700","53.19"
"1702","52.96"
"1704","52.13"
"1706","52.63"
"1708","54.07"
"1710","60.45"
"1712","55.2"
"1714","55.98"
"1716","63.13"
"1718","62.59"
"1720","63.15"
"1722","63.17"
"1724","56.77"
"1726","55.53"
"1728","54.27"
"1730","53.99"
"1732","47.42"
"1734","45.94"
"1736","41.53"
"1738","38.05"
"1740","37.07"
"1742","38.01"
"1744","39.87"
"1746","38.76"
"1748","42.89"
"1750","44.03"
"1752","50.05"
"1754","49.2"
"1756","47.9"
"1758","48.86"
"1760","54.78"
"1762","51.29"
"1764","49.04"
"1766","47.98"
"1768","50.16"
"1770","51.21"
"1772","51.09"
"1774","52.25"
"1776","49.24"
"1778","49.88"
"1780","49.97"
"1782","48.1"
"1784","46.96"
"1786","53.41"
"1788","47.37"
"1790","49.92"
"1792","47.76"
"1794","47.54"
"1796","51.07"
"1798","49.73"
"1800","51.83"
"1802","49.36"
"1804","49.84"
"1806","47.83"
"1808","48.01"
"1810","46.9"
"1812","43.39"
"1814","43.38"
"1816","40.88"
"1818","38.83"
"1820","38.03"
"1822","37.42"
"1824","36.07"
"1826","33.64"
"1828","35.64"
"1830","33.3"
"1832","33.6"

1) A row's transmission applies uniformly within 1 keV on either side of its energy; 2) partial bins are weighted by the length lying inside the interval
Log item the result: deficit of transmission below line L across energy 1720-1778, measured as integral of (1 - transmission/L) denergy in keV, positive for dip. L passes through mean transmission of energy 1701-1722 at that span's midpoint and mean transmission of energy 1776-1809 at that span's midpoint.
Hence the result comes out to 5.57 keV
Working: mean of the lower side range 57.5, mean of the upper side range 49.3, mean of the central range 48.5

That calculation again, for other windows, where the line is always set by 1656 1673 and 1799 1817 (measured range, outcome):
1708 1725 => -2.81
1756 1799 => -1.37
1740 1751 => 2.09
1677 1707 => 0.45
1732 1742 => 1.83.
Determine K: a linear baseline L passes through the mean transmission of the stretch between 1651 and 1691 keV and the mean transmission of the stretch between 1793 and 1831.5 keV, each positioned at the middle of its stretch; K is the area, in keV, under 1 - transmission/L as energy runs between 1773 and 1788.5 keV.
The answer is -1.5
